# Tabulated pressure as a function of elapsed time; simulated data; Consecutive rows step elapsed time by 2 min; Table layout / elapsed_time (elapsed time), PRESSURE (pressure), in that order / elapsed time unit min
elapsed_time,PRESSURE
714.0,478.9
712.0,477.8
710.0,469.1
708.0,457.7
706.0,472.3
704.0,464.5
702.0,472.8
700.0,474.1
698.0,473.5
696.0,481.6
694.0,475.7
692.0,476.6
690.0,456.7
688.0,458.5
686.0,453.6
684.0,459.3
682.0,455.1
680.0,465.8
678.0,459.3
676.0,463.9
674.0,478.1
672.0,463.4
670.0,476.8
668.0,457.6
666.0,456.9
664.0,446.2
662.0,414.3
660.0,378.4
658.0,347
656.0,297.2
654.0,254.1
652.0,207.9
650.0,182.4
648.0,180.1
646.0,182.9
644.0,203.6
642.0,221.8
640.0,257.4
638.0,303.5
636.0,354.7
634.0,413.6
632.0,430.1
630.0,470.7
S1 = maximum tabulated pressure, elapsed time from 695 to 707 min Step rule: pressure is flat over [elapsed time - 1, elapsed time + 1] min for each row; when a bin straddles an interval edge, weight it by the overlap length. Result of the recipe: 481.6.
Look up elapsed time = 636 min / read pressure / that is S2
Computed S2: 354.7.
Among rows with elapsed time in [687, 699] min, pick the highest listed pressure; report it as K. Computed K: 481.6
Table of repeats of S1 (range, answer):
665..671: 476.8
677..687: 465.8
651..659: 347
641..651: 221.8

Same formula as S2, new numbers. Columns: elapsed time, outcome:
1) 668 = 457.6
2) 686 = 453.6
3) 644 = 203.6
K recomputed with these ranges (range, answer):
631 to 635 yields 430.1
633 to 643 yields 413.6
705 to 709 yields 472.3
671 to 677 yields 478.1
